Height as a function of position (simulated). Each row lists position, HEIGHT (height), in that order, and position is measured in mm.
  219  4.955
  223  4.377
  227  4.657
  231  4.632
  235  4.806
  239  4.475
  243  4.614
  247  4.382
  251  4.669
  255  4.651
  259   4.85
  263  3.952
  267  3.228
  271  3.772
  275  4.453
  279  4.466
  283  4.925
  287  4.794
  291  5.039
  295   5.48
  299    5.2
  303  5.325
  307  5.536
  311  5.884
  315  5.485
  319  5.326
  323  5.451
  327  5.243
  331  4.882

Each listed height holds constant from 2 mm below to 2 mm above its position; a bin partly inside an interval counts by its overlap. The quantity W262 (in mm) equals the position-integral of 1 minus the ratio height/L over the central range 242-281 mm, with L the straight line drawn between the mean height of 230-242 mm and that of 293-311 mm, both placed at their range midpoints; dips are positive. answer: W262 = 5.07 mm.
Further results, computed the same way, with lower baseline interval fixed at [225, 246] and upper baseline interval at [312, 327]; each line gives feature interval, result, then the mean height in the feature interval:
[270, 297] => 1.9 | 4.74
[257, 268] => 1.8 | 4.08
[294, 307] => -0.3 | 5.35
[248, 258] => 0.3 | 4.65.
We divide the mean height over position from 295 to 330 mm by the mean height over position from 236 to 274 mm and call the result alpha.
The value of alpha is 1.26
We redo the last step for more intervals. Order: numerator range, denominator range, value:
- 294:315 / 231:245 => 1.18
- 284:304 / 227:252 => 1.12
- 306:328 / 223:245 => 1.19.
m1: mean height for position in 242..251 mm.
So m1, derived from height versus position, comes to 4.52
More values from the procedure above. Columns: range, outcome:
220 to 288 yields 4.46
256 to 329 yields 4.91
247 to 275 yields 4.22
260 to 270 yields 3.73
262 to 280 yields 3.95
